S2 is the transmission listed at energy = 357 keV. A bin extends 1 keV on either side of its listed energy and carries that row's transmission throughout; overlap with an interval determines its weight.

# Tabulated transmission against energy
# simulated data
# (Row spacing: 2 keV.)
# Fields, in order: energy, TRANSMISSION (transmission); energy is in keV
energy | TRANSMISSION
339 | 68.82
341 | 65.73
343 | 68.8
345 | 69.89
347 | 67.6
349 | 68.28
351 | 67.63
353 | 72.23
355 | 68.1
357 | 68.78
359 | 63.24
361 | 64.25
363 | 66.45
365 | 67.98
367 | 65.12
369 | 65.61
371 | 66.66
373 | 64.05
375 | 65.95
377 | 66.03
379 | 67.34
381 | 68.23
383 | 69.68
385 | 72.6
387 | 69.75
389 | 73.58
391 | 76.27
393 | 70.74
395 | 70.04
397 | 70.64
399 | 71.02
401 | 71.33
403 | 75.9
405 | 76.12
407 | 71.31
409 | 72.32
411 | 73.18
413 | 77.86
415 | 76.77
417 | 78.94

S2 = 68.78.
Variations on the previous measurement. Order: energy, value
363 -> 66.45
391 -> 76.27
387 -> 69.75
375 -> 65.95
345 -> 69.89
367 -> 65.12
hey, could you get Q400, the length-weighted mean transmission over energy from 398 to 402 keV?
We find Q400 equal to 71.2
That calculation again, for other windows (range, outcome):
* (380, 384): 69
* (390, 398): 71.9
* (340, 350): 68.1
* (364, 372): 66.3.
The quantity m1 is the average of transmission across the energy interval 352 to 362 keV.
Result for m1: 67.3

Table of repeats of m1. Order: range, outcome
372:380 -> 65.8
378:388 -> 69.5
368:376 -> 65.6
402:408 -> 74.4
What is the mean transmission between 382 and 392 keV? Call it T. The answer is 72.4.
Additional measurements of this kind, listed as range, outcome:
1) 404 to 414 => 74.2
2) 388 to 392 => 74.9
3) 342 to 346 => 69.3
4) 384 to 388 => 71.2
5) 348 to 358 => 69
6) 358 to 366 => 65.5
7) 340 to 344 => 67.3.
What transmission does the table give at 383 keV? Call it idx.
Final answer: 69.68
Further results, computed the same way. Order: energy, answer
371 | 66.66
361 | 64.25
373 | 64.05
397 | 70.64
